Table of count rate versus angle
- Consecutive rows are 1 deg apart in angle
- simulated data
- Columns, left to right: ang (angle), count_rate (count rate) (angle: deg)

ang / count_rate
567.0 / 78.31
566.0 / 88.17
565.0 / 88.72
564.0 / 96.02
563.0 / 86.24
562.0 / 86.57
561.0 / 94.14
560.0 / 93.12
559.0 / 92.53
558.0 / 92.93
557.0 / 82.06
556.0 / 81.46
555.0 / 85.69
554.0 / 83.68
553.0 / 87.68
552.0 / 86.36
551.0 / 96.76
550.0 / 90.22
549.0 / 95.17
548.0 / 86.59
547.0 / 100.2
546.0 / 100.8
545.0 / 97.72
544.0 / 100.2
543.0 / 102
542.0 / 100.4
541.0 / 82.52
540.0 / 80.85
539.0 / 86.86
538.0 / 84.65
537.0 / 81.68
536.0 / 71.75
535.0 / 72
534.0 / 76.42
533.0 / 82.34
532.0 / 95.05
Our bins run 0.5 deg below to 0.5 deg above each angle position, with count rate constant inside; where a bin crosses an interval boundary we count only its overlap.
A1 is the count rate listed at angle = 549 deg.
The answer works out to 95.17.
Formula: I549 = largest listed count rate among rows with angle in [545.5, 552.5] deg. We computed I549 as 100.8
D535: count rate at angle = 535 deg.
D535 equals 72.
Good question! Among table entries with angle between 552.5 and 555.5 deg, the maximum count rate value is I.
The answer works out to 87.68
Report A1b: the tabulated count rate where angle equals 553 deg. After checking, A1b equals 87.68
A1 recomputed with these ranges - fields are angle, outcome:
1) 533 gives 82.34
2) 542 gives 100.4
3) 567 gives 78.31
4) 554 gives 83.68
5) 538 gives 84.65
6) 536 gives 71.75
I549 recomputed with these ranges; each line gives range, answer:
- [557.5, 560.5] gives 93.12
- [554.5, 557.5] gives 85.69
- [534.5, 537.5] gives 81.68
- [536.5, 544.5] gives 102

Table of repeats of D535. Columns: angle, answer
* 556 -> 81.46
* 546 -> 100.8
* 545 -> 97.72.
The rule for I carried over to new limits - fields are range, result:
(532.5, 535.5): 82.34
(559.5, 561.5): 94.14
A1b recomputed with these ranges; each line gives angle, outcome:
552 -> 86.36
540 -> 80.85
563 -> 86.24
